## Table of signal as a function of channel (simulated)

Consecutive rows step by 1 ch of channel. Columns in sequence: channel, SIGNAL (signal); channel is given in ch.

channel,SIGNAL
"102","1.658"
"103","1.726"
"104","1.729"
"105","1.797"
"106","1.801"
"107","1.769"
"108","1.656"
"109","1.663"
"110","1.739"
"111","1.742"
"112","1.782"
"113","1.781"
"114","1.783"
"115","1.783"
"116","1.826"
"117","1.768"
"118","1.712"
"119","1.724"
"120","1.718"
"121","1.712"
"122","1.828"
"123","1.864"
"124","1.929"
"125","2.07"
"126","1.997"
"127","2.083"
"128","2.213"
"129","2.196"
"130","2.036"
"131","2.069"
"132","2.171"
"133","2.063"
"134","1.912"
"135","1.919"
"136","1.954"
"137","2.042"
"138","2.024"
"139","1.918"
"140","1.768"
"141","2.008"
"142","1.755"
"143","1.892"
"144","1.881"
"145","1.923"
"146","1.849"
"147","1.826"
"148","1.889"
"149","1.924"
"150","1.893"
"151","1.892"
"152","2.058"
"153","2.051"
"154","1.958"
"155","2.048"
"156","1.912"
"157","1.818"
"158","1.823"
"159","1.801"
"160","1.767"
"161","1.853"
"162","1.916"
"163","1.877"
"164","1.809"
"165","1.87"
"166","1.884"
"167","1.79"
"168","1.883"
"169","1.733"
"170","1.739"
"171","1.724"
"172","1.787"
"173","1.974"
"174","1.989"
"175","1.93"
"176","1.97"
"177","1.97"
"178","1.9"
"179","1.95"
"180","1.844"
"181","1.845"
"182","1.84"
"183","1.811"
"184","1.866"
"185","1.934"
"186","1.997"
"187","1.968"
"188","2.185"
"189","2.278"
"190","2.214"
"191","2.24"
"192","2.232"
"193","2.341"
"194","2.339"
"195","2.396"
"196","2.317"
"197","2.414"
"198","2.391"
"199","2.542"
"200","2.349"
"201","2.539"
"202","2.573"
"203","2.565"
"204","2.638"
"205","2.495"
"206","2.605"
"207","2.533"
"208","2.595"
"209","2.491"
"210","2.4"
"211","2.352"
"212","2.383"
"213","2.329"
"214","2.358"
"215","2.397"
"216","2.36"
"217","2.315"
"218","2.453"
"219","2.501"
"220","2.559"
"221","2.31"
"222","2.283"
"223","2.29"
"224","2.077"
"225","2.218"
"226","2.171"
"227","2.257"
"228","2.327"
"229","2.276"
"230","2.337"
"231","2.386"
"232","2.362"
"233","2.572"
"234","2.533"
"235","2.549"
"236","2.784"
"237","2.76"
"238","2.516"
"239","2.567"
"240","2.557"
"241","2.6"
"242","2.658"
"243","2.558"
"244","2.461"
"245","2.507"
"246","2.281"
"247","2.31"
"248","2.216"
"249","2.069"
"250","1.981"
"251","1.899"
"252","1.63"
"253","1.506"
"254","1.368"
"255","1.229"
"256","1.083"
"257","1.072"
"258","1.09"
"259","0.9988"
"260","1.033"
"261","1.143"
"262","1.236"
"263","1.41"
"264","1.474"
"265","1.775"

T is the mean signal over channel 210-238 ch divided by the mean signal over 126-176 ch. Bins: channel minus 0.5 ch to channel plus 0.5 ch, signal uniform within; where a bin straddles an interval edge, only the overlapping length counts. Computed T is 1.2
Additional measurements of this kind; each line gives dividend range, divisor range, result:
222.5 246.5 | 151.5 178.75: 1.30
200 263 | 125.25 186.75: 1.14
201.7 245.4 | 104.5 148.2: 1.30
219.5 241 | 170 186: 1.28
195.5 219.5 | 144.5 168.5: 1.30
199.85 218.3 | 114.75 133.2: 1.27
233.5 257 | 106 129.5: 1.18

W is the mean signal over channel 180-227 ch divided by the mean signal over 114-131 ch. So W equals 1.21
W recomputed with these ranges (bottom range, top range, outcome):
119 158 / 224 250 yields 1.24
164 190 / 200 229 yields 1.26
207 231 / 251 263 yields 0.53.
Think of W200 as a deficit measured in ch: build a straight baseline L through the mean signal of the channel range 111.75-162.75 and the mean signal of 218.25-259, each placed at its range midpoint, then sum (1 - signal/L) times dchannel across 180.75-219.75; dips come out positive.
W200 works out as -4.6 ch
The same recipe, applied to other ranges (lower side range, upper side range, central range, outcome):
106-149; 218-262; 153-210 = -2.8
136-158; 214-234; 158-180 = 1.9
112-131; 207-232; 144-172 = 2.6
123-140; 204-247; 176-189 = 1.8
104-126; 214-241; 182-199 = 0.2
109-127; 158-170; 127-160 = -2.3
